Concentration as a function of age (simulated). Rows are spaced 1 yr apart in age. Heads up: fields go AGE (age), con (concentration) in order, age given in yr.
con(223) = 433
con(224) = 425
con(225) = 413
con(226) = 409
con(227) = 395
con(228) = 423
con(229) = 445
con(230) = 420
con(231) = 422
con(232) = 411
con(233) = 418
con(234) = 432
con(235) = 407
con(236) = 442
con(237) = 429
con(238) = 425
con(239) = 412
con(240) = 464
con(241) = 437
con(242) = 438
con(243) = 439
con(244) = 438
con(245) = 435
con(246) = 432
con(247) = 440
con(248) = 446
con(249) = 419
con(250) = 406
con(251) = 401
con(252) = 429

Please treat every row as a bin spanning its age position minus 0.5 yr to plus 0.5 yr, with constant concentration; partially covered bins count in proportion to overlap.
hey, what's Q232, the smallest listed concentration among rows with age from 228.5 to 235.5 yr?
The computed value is 407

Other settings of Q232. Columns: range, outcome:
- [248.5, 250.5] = 406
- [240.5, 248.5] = 432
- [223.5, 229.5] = 395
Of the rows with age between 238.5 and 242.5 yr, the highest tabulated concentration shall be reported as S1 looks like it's 464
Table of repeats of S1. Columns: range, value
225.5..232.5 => 445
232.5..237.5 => 442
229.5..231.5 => 422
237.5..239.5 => 425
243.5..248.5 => 446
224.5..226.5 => 413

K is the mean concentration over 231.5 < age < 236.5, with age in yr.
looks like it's 422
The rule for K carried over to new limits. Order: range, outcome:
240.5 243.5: 438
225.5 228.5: 409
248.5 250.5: 412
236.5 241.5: 433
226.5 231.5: 421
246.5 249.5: 435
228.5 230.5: 432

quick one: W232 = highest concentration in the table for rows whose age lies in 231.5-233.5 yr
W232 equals 418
